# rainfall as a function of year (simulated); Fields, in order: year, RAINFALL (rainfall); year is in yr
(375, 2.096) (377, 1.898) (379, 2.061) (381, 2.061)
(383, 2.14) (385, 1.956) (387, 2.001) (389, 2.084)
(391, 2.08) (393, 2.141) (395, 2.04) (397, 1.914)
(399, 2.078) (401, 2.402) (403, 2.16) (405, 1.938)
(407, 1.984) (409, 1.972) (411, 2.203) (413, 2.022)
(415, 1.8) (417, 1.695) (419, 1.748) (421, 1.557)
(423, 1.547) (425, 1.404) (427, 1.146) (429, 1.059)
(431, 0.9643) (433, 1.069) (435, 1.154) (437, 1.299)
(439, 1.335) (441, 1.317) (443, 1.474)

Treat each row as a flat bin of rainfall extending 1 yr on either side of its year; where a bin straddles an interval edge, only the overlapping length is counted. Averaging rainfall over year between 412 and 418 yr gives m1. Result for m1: 1.84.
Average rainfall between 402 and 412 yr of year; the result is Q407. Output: 2.05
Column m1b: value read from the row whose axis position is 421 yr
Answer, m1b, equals 1.557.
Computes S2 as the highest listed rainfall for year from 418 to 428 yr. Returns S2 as 1.748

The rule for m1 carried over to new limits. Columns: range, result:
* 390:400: 2.05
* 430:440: 1.16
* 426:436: 1.08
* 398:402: 2.24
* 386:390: 2.04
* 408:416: 2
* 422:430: 1.29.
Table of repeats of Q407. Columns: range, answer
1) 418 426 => 1.56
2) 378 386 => 2.05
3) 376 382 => 2.01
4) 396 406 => 2.1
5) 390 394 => 2.11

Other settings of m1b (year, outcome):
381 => 2.061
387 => 2.001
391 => 2.08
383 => 2.14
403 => 2.16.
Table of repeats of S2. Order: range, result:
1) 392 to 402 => 2.402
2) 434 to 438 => 1.299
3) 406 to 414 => 2.203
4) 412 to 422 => 2.022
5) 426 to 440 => 1.335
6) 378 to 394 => 2.141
